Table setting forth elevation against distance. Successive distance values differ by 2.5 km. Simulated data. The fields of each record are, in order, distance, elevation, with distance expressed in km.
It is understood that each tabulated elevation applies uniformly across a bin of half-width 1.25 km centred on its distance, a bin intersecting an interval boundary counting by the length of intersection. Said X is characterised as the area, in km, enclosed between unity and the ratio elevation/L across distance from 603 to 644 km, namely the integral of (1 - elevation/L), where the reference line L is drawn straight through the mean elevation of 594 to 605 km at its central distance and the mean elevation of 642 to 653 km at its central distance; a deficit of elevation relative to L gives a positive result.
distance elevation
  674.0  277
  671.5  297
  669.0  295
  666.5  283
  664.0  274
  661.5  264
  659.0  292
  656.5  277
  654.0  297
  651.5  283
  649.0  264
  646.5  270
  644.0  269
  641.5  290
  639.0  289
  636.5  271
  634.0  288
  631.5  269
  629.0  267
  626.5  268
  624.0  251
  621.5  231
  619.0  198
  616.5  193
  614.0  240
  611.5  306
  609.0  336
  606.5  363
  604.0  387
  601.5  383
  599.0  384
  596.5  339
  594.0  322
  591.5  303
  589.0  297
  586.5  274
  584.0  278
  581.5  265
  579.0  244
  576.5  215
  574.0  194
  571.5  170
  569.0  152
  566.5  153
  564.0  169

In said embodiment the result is 5.5 km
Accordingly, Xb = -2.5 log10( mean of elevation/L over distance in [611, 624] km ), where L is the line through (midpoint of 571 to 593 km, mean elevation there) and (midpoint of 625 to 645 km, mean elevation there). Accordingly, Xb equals 0.162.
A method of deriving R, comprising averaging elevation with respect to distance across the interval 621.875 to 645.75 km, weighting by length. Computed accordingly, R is 272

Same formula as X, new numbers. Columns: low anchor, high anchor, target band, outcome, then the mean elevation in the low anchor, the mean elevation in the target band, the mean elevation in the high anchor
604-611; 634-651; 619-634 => 2.7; 352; 255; 277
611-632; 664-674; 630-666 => -1.4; 244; 278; 288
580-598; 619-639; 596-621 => -2.6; 297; 310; 261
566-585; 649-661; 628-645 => -0.7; 210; 278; 283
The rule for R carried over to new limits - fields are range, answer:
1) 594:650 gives 290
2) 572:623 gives 286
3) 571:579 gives 203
